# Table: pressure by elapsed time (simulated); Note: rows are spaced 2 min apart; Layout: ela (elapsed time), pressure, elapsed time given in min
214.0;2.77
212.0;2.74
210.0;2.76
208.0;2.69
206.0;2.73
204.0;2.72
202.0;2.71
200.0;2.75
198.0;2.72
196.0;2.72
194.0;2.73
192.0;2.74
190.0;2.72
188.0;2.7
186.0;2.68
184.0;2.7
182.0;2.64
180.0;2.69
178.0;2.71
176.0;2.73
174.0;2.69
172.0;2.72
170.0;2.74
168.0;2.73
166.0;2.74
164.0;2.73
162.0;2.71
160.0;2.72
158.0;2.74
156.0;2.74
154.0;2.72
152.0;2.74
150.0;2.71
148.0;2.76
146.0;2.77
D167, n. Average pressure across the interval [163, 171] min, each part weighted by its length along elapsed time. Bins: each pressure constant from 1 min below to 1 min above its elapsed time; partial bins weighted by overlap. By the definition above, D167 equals 2.74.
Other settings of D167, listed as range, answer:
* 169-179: 2.72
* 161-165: 2.72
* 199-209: 2.72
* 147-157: 2.73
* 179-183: 2.67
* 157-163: 2.72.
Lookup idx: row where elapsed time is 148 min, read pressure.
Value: 2.76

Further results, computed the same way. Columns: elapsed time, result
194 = 2.73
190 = 2.72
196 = 2.72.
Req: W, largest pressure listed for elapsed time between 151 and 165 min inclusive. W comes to 2.74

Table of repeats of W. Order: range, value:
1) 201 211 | 2.76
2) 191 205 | 2.75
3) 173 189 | 2.73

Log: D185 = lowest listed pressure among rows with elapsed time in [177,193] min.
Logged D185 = 2.64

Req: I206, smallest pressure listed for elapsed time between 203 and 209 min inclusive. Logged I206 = 2.69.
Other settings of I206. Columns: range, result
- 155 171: 2.71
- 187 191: 2.7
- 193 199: 2.72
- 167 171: 2.73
